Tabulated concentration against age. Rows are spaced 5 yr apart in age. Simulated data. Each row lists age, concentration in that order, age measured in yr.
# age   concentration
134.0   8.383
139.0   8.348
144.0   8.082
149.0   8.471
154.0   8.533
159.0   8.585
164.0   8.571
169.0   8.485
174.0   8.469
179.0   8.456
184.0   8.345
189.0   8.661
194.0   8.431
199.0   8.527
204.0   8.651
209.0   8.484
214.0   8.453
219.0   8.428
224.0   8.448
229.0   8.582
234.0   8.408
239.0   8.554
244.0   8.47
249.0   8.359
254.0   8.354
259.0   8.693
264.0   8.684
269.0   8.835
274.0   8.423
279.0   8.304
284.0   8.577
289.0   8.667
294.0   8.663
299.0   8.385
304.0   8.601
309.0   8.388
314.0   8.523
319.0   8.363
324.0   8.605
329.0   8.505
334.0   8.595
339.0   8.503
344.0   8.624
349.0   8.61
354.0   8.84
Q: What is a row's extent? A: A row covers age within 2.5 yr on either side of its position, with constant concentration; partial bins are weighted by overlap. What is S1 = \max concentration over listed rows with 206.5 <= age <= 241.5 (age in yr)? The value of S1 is 8.582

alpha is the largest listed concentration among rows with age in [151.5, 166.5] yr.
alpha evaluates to 8.585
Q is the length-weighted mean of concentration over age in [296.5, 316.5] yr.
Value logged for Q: 8.47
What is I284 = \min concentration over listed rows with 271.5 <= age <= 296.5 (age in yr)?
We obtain 8.304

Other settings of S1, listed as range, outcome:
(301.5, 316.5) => 8.601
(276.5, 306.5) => 8.667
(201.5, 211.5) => 8.651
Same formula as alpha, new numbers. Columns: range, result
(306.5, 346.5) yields 8.624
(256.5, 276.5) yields 8.835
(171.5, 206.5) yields 8.661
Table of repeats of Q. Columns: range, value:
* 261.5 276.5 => 8.65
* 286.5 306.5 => 8.58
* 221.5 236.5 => 8.48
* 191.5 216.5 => 8.51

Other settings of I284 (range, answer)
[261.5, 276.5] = 8.423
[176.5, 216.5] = 8.345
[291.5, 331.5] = 8.363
